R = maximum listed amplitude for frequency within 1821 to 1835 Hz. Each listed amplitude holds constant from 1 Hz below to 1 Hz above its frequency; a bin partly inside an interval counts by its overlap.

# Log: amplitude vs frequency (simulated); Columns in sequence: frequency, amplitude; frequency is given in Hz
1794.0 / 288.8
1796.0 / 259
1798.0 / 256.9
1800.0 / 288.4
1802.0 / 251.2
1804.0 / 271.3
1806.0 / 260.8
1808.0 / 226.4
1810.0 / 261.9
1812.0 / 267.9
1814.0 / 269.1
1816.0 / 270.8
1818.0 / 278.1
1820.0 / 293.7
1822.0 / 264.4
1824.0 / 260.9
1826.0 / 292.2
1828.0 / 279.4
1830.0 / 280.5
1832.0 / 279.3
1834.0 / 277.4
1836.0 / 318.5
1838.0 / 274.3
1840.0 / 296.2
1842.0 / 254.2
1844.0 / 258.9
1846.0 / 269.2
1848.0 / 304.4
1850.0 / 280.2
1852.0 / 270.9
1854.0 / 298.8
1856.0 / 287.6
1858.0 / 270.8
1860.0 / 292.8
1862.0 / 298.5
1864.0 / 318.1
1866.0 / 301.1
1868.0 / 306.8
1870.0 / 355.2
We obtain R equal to 292.2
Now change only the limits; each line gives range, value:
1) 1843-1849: 304.4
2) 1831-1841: 318.5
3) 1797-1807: 288.4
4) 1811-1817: 270.8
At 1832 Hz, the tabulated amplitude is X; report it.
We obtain 279.3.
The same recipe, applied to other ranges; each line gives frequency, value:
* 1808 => 226.4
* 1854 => 298.8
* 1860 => 292.8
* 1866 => 301.1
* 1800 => 288.4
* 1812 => 267.9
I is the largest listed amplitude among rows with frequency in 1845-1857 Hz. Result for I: 304.4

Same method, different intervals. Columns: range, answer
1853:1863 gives 298.8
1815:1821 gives 293.7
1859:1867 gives 318.1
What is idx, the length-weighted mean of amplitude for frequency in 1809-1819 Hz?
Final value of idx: 270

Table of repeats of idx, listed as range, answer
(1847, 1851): 292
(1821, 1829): 274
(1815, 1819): 274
